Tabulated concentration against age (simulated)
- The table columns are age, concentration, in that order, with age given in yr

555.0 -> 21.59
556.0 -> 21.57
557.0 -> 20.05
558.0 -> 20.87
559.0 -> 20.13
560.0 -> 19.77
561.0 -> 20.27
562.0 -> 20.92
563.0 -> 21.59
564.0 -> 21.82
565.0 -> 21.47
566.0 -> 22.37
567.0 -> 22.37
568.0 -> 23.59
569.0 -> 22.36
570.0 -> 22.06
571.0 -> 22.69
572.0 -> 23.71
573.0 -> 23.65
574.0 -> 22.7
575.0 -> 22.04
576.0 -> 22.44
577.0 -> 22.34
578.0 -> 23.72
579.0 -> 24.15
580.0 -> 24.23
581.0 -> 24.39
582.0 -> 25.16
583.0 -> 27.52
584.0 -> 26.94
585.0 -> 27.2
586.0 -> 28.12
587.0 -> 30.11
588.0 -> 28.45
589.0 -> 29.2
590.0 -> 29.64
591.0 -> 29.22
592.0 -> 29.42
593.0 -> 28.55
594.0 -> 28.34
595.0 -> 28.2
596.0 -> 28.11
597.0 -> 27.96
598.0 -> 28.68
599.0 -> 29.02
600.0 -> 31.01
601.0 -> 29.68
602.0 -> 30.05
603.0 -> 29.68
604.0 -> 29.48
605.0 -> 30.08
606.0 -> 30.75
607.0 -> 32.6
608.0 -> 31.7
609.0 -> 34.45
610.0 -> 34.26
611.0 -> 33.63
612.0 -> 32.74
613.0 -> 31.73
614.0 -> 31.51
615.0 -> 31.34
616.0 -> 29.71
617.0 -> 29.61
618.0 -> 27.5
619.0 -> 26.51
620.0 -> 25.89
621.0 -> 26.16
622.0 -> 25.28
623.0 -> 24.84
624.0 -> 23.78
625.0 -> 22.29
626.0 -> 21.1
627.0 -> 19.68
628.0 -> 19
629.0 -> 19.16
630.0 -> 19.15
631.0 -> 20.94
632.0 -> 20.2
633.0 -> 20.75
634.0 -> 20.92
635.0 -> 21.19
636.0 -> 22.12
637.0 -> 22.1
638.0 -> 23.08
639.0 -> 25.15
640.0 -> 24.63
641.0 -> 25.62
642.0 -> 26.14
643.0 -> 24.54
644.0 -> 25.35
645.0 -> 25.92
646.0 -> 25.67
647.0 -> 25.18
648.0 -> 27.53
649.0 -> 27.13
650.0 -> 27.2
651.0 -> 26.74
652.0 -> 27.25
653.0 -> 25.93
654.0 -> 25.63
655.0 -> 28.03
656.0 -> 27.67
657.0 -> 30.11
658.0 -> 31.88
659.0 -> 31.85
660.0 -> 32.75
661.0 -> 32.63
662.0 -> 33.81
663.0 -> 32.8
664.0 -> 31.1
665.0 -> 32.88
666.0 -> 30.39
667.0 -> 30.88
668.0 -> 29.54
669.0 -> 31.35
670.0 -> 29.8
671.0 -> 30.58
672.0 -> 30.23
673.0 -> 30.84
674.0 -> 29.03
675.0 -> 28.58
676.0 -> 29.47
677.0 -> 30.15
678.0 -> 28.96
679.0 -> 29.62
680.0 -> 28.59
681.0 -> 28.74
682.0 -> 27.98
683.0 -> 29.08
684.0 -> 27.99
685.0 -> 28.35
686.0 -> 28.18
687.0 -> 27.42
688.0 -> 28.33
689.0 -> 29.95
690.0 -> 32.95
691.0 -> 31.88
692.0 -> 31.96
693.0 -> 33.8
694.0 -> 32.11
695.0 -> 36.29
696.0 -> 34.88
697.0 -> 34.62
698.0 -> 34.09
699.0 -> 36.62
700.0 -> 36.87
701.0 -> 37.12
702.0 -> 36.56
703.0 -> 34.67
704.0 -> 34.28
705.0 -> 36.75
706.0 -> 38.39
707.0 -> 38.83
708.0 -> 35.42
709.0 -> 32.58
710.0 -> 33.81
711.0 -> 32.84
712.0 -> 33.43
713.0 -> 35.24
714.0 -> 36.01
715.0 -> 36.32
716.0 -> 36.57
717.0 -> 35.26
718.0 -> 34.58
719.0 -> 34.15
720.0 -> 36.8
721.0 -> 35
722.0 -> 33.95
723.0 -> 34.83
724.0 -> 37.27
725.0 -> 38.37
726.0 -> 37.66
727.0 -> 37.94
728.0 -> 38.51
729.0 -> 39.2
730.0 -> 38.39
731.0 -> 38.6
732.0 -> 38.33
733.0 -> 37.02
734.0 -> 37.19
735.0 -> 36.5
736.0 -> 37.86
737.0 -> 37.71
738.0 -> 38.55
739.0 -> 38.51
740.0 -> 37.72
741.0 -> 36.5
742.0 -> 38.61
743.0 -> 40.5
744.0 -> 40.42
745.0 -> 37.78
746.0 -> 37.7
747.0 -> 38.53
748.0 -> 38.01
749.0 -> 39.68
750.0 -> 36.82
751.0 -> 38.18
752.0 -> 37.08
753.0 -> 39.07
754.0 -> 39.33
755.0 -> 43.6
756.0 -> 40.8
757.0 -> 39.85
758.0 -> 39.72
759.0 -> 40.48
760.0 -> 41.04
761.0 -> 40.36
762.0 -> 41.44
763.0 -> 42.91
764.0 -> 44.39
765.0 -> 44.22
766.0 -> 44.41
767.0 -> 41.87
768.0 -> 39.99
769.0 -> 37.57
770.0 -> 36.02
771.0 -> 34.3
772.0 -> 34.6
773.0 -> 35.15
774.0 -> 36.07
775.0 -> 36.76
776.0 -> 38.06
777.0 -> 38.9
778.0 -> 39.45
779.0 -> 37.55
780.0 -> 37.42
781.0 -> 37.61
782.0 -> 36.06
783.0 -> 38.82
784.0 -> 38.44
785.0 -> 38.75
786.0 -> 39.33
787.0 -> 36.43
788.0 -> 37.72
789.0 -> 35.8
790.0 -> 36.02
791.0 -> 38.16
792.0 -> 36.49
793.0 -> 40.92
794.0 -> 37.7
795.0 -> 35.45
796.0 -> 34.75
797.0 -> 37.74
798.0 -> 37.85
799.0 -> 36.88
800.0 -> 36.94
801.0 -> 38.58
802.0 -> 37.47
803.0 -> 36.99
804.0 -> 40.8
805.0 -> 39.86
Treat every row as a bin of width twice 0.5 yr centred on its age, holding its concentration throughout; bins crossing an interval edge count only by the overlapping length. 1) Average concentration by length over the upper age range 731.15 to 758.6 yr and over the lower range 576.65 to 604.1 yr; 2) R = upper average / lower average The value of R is 1.4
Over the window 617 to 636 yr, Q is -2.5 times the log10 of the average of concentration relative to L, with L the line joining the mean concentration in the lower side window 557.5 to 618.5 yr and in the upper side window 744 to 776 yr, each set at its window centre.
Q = 0.29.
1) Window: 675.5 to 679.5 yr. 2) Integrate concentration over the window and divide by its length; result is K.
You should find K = 29.6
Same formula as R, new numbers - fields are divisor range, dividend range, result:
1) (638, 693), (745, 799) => 1.33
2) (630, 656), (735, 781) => 1.59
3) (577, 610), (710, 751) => 1.30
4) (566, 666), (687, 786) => 1.39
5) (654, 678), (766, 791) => 1.23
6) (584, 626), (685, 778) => 1.27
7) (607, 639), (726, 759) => 1.50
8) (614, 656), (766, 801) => 1.52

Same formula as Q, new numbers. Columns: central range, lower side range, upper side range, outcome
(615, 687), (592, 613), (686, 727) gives 0.20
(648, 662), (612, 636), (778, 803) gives -0.08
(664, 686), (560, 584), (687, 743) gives 0.09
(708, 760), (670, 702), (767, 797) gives -0.10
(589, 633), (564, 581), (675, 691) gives -0.11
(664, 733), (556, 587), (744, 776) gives 0.02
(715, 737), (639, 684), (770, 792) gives -0.11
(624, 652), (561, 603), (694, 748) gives 0.28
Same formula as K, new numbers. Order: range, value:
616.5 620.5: 27.4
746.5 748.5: 38.3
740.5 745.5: 38.8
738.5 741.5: 37.6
